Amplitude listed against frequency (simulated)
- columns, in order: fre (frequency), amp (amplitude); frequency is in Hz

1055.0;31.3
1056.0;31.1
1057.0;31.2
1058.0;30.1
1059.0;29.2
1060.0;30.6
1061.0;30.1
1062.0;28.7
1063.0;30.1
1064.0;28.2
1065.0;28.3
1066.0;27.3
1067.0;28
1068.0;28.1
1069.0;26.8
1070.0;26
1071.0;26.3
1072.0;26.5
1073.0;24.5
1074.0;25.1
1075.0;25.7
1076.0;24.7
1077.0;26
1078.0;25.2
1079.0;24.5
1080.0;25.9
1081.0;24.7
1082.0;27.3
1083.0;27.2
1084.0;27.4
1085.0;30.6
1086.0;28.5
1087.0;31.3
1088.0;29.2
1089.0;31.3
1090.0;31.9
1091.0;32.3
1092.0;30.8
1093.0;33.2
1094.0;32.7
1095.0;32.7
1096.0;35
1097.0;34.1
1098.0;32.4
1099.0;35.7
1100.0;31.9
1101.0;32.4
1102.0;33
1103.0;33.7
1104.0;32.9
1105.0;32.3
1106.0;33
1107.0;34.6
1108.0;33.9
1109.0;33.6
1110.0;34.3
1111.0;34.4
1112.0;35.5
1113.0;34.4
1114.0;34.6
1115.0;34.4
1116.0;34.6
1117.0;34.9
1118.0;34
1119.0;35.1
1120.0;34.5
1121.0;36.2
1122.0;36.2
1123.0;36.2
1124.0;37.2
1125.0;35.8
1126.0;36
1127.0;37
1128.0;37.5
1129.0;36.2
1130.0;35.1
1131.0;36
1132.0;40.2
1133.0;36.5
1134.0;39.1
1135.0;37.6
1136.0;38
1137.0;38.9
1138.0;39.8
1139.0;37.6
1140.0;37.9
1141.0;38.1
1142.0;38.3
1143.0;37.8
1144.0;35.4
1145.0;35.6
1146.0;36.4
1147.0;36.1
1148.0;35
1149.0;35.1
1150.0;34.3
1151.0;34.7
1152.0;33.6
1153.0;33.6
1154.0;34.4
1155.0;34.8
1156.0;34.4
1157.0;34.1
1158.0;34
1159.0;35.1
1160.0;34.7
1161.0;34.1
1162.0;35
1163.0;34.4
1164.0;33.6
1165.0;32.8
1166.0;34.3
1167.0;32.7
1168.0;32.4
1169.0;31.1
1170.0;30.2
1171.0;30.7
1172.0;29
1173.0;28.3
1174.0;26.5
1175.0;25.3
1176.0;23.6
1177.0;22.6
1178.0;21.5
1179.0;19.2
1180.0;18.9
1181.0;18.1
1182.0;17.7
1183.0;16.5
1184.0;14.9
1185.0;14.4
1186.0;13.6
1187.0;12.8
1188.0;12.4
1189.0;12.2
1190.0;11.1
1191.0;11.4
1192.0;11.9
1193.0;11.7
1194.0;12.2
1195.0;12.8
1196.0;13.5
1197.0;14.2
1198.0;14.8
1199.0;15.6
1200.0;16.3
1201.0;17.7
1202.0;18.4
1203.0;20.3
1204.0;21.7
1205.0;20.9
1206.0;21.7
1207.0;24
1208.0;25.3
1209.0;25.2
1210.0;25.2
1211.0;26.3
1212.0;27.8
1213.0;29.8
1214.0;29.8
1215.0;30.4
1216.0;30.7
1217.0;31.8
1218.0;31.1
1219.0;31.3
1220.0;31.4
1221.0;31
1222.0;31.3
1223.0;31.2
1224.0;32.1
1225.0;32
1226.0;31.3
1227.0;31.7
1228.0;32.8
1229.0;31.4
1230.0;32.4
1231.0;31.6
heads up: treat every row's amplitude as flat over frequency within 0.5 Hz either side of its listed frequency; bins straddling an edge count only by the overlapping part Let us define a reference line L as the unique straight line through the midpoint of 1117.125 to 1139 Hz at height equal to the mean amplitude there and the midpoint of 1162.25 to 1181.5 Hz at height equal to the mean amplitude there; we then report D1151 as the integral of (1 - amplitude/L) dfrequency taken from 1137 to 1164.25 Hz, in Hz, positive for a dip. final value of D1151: -2.9 Hz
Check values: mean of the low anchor 36.8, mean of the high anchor 27.7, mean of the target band 35.6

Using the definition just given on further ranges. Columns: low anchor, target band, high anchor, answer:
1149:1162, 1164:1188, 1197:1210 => 4.18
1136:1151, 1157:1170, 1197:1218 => -0.34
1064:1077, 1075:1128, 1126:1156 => -2.31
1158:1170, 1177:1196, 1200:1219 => 9.51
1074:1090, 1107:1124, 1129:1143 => -0.50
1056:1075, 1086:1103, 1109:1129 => -0.19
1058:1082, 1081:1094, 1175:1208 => -2.25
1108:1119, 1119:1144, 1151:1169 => -2.11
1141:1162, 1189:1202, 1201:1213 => 6.05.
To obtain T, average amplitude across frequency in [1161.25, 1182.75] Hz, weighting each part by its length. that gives 27.5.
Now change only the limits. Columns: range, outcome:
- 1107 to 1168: 35.6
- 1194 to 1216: 21.5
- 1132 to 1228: 27.5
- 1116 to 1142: 36.8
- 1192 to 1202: 14.4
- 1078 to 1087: 27.1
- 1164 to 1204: 20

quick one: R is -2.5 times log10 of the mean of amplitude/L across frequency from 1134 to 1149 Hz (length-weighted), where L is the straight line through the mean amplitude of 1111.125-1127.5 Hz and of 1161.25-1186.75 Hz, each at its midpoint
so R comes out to -0.19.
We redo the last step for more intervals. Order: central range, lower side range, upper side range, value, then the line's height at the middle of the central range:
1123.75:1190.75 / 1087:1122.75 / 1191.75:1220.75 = -0.09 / 27.8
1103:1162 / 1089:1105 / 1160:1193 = -0.24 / 28.6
